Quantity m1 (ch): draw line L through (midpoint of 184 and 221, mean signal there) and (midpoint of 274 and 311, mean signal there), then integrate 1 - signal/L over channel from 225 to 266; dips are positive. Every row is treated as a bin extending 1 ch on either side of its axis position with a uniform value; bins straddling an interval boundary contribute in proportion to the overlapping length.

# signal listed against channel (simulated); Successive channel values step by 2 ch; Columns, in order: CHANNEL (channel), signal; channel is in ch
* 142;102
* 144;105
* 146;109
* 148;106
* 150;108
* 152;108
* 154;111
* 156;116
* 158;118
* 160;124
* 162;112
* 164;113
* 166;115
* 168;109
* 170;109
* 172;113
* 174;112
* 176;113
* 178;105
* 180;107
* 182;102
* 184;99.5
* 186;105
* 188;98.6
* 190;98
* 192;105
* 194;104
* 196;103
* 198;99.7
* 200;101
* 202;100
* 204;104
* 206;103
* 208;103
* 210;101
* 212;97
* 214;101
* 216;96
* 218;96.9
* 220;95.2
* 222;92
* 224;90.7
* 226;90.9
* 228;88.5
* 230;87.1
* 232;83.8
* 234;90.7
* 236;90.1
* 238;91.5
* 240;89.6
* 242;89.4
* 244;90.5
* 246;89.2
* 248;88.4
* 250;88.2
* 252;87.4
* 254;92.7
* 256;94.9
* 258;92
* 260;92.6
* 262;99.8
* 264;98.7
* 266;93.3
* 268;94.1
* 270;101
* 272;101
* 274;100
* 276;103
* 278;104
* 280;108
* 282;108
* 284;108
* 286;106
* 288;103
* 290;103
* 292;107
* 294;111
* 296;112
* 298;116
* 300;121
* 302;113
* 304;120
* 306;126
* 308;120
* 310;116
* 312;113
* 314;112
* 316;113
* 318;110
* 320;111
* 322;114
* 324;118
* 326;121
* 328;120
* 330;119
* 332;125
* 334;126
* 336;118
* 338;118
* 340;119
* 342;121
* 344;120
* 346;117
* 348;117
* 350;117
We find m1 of 5.73 ch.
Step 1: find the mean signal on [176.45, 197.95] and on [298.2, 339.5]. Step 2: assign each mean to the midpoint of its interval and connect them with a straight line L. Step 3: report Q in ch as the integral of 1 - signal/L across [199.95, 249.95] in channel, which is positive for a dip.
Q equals 6.17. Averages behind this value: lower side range 103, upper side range 118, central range 93.8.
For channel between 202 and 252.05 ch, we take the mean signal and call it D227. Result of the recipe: 93.3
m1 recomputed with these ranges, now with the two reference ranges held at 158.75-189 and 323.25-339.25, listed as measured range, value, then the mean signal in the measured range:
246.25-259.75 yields 2.9 ch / 90.6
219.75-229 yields 1.8 ch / 91.2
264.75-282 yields 2.3 ch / 101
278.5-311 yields 1.6 ch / 112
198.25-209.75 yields 1.0 ch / 102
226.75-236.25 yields 2.1 ch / 88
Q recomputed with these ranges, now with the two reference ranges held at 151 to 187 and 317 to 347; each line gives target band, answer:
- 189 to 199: 0.9 ch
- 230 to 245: 3.3 ch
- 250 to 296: 6.1 ch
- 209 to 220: 1.4 ch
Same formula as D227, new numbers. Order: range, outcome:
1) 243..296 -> 98.9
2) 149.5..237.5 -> 103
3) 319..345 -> 119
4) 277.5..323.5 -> 112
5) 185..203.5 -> 102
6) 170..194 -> 105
